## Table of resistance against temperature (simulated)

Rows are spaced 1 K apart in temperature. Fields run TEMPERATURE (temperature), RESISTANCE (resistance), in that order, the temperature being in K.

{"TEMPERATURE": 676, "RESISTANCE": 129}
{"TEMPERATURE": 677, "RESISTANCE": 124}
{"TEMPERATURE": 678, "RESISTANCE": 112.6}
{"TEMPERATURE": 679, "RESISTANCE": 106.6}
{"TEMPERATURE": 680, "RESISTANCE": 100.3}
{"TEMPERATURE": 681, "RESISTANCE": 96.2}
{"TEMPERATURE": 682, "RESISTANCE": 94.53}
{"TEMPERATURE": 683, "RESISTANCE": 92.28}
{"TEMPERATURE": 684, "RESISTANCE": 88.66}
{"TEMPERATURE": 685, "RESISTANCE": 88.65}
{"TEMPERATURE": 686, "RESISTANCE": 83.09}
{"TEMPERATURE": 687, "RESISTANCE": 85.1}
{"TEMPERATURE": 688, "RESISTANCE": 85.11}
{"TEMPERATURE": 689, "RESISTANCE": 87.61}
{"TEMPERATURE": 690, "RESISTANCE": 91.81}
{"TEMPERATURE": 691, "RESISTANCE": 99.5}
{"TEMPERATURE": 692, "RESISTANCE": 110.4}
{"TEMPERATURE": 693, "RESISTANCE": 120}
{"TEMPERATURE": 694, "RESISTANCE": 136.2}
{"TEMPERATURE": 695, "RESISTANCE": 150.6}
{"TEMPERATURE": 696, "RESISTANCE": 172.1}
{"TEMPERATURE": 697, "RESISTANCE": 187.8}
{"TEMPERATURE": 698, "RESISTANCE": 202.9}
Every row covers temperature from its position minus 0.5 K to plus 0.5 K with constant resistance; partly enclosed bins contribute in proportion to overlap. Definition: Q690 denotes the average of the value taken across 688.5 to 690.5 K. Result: 89.7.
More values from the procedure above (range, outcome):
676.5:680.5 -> 111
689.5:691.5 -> 95.7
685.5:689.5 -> 85.2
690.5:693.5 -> 110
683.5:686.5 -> 86.8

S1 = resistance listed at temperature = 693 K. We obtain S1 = 120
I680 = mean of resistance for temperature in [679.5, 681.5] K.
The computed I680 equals 98.2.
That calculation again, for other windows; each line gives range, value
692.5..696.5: 145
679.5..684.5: 94.4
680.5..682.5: 95.4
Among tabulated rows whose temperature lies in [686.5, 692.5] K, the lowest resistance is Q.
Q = 85.1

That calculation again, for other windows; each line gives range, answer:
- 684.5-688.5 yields 83.09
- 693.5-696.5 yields 136.2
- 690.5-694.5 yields 99.5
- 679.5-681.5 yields 96.2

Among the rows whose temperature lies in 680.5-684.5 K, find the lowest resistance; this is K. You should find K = 88.66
